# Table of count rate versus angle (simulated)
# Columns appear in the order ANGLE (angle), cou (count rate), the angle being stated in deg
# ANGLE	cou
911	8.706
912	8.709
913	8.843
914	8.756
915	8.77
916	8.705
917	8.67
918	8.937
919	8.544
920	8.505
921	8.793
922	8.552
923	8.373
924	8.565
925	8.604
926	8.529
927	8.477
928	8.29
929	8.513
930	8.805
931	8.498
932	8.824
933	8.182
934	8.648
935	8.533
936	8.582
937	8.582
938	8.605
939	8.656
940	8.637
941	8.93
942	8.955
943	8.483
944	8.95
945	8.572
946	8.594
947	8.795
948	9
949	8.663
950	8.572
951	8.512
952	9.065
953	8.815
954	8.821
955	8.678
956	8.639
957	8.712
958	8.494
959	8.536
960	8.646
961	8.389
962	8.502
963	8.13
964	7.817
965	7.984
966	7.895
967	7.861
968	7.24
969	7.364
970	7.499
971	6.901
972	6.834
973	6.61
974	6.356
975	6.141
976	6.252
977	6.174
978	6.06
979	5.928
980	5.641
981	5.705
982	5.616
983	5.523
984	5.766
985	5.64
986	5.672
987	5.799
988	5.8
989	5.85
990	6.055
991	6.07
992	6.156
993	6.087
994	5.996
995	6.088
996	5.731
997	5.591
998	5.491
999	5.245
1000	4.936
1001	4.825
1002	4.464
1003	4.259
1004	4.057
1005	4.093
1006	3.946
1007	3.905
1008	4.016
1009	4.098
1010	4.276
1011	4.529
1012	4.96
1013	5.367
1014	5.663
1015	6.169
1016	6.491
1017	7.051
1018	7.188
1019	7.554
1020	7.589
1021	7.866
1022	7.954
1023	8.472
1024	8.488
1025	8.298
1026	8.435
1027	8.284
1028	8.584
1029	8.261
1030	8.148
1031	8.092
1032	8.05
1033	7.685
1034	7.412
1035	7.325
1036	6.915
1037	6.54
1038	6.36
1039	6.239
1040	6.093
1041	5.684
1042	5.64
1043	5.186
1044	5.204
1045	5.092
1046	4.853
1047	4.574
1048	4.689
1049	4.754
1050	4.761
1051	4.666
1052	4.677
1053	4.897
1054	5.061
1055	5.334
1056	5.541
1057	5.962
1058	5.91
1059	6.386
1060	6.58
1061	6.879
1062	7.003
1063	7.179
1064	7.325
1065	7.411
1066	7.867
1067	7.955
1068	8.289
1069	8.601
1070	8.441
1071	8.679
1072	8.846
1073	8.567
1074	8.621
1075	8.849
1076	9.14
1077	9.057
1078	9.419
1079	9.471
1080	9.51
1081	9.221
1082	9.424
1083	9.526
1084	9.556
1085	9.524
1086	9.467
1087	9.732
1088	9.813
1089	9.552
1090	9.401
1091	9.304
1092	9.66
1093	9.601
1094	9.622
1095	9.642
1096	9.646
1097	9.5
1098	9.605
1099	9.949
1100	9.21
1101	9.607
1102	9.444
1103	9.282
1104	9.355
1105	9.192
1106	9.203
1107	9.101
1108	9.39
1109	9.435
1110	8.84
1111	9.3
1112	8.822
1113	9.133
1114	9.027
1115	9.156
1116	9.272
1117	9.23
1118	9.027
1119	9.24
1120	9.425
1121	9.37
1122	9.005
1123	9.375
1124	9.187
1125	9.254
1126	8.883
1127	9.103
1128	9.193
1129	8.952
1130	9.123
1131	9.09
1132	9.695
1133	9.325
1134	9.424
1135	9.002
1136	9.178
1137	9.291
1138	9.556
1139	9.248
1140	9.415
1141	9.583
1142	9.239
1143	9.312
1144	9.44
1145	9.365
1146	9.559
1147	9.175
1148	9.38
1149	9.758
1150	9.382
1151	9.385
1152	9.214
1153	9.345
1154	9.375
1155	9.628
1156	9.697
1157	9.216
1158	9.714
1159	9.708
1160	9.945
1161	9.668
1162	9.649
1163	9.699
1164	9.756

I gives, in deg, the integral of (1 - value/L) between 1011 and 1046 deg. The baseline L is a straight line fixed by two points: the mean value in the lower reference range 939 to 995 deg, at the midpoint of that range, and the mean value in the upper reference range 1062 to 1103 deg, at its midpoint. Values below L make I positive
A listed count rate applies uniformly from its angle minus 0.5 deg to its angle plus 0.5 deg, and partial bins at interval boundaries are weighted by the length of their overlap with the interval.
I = 5.6 deg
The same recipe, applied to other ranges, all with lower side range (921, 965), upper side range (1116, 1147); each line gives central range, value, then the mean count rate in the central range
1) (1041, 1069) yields 9.5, 5.96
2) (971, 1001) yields 9.8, 5.89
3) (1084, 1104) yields -0.9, 9.55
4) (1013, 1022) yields 2.0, 6.91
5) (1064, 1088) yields 0.4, 8.91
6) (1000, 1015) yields 7.3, 4.53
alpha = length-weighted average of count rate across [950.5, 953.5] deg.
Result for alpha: 8.8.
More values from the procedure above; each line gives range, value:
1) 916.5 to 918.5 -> 8.8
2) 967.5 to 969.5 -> 7.3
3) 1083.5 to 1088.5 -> 9.62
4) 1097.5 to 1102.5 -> 9.56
